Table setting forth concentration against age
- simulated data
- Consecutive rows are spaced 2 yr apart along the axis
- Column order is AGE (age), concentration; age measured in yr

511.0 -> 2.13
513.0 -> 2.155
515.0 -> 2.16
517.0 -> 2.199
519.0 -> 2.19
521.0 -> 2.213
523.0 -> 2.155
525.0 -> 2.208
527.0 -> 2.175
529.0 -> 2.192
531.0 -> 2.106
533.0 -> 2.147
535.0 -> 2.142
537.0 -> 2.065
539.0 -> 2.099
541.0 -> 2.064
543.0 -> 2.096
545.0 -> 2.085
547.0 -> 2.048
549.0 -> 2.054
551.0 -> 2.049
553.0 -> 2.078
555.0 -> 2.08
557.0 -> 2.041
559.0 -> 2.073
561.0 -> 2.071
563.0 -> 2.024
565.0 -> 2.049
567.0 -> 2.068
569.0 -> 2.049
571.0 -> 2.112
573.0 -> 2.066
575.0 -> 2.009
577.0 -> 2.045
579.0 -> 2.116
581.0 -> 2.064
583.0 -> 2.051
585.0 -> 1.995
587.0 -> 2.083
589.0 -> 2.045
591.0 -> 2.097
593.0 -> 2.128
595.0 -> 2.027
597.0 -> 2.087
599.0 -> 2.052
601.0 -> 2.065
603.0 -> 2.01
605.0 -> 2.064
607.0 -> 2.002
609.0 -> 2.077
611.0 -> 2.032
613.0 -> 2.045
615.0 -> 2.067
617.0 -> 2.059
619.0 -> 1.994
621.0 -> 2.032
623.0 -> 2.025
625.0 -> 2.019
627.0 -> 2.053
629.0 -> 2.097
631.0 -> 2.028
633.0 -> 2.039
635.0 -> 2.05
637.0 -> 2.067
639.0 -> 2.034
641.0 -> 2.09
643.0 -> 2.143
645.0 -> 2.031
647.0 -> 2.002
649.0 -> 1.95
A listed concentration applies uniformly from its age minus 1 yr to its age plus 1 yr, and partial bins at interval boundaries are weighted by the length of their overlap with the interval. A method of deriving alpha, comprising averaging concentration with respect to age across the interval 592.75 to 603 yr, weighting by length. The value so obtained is 2.06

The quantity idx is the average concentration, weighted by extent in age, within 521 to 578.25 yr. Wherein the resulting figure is 2.09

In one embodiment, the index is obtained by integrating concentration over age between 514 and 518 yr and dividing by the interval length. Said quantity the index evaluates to 2.18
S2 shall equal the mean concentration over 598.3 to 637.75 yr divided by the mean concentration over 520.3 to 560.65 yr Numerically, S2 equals 1.0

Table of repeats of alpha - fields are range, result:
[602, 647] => 2.05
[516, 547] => 2.14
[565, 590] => 2.06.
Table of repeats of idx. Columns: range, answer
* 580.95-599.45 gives 2.06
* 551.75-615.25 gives 2.06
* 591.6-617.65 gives 2.06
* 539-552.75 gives 2.07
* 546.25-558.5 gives 2.06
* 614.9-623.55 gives 2.03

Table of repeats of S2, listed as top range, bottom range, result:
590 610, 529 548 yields 0.98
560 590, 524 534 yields 0.95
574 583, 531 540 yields 0.97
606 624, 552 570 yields 0.99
